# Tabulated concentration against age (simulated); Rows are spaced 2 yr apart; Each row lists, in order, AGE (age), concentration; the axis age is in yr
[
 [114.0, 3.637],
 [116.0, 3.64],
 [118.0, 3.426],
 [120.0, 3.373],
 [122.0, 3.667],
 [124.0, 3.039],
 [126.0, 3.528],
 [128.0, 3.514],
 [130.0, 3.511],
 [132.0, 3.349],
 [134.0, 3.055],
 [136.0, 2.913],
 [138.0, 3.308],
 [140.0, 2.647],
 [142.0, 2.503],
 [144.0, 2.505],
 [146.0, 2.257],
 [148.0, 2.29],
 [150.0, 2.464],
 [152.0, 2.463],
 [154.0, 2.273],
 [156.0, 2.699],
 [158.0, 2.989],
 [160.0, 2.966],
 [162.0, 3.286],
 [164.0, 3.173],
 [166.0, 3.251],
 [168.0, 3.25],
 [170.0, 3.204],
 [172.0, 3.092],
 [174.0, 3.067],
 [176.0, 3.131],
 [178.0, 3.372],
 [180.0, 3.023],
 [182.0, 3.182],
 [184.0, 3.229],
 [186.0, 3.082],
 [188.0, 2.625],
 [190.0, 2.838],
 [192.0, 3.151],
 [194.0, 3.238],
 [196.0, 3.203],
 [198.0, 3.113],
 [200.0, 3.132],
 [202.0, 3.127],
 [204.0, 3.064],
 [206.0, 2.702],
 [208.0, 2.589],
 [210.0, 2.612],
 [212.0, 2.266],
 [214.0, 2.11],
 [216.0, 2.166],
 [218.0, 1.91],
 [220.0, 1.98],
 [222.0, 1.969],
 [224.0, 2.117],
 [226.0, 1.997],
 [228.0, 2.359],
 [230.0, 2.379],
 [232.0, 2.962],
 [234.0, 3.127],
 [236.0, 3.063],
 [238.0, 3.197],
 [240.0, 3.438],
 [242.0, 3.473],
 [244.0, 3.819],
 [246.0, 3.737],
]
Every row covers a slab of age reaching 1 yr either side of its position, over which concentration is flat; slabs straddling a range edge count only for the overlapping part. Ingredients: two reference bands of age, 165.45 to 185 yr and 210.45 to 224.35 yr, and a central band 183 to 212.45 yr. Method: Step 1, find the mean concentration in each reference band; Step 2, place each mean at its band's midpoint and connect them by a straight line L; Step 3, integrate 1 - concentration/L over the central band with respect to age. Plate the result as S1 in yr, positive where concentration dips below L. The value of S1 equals -4.0 yr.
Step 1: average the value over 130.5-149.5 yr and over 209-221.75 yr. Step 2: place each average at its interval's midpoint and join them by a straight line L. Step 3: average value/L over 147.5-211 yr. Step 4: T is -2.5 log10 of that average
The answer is -0.21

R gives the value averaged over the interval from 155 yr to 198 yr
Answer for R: 3.1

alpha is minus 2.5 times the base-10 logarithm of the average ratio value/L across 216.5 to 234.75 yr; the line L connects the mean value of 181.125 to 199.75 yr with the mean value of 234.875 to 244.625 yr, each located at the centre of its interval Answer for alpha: 0.393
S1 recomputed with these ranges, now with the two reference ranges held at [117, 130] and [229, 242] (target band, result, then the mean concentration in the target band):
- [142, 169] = 4.7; 2.75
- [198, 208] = 0.6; 2.98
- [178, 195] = 0.8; 3.07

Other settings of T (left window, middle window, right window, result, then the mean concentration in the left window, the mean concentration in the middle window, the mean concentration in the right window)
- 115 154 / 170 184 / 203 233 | -0.18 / 3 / 3.15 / 2.35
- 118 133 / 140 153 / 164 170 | 0.34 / 3.43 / 2.43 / 3.23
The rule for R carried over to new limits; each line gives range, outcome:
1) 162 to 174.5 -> 3.19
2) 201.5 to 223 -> 2.39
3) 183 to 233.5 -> 2.64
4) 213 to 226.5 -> 2.04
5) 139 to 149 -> 2.44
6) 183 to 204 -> 3.07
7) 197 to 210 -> 2.93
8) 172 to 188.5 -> 3.1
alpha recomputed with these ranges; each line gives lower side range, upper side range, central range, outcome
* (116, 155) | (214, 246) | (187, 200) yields -0.091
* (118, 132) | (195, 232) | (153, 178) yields -0.017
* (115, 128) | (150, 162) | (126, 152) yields 0.080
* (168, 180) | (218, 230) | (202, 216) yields -0.063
